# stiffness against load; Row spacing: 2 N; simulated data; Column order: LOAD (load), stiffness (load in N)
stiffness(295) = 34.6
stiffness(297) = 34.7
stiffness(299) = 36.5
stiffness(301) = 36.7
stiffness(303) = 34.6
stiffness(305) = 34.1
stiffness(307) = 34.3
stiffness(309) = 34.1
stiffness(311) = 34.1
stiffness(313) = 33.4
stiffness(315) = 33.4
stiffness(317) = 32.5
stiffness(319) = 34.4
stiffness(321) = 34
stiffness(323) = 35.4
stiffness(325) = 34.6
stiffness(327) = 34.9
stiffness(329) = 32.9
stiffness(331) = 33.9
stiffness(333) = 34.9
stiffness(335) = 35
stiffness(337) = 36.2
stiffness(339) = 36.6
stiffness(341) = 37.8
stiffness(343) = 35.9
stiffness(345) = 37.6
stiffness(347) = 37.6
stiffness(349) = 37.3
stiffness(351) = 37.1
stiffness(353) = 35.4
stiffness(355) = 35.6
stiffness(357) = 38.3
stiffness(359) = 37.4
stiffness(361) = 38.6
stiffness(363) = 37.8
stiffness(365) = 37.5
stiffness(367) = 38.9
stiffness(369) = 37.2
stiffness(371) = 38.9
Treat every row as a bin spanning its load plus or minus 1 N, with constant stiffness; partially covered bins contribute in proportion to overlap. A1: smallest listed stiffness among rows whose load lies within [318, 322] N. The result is 34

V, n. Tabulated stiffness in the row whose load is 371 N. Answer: 38.9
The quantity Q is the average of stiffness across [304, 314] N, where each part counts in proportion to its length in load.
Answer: 34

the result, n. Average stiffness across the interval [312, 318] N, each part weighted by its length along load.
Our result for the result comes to 33.1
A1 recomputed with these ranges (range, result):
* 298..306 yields 34.1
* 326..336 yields 32.9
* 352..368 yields 35.4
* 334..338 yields 35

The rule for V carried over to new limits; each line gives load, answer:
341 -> 37.8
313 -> 33.4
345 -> 37.6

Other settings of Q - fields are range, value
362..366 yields 37.6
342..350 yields 37.1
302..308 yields 34.3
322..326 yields 35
